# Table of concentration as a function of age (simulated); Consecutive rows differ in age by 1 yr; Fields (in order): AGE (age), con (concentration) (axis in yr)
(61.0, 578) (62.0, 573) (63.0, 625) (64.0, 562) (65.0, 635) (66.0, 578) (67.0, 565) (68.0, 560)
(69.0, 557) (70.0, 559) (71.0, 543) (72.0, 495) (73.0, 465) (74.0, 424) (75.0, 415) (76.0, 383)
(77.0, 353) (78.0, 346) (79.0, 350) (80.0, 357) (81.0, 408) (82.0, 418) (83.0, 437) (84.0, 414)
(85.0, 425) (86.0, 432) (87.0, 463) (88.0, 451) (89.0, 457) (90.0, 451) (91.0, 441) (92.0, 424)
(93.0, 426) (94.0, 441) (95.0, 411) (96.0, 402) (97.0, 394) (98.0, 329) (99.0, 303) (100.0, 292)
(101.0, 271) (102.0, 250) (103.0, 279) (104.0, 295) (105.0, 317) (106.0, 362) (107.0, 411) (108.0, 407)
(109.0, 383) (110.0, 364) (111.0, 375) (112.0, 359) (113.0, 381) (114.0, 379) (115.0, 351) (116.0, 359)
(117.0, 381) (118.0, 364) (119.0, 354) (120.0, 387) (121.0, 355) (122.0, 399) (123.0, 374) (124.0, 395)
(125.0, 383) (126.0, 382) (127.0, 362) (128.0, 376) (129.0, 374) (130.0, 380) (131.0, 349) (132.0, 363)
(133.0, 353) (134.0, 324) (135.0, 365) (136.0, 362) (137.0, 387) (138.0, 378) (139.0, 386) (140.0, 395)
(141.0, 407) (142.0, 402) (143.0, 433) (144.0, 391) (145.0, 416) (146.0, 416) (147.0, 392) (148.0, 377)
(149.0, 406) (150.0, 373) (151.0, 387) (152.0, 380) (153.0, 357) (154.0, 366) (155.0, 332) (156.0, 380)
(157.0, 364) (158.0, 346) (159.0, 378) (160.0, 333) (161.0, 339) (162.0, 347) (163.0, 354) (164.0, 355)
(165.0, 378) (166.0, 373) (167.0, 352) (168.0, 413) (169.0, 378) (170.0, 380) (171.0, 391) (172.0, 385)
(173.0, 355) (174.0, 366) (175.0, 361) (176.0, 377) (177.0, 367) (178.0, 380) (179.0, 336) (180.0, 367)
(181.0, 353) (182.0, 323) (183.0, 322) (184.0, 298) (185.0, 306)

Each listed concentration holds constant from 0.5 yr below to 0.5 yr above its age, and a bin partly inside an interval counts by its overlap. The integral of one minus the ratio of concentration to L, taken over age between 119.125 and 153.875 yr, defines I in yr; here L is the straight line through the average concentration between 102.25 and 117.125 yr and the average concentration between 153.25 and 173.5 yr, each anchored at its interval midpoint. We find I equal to -1.9 yr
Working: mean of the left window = 358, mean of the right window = 365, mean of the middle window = 381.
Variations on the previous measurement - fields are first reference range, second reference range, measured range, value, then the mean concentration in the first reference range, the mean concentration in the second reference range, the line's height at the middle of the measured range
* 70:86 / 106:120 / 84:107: 1.1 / 421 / 374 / 397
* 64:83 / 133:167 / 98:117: 3.8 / 469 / 374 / 427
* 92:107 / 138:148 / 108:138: 0.4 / 346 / 402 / 376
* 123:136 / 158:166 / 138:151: -1.3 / 367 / 355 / 362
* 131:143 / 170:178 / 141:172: -0.2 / 376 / 373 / 374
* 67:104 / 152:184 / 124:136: 0.6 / 412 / 361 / 385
